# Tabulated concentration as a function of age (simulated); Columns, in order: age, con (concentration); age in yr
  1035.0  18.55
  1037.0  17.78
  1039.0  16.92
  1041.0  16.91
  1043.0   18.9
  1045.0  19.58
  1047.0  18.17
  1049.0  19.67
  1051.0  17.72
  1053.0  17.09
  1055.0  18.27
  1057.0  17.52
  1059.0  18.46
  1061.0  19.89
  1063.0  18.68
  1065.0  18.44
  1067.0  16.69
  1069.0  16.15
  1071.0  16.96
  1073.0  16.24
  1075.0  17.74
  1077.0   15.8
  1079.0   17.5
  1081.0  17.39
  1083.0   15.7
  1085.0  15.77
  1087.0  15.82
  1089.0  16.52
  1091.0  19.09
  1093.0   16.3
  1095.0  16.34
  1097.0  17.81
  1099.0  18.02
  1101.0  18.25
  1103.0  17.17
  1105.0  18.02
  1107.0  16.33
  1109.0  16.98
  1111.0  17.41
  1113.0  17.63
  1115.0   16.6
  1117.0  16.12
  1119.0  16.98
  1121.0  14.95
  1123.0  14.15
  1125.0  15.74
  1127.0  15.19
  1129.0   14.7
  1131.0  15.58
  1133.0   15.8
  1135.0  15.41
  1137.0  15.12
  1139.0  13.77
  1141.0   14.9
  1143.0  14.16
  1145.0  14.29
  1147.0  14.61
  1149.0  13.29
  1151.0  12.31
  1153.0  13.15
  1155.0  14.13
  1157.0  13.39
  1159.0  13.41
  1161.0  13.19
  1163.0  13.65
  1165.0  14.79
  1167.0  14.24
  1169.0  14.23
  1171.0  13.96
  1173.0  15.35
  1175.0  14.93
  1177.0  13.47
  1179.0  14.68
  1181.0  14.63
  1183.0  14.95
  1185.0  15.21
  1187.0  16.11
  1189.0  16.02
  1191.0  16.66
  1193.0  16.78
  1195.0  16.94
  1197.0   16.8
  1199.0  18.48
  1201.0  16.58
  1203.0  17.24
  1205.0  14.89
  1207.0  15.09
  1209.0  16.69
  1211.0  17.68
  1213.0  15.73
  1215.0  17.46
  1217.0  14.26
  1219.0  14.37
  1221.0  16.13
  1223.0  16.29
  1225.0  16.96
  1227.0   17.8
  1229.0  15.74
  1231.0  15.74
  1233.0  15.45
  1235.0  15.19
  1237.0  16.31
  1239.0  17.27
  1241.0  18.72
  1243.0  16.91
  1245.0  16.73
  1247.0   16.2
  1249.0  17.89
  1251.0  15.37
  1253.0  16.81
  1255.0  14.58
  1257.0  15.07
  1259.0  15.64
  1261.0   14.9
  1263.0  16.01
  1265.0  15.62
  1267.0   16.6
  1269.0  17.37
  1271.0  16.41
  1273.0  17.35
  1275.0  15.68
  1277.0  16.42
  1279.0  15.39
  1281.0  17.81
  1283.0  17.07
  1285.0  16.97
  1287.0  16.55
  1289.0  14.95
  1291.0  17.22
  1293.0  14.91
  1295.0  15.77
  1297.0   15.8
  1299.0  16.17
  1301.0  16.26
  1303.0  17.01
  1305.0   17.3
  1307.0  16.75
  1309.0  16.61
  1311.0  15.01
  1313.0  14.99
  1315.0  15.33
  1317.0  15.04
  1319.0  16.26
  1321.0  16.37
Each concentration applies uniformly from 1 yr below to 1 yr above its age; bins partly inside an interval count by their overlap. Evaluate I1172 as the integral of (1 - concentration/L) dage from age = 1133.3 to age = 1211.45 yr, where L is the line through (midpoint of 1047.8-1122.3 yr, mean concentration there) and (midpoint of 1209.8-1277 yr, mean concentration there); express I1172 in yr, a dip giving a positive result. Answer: 7.9 yr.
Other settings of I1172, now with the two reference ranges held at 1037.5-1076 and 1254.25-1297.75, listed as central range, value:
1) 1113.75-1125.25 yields 1.05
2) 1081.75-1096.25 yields 0.89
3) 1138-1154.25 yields 3.17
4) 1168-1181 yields 1.90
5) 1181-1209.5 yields 0.87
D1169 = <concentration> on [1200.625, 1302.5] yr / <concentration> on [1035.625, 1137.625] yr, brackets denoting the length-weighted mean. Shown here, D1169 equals 0.95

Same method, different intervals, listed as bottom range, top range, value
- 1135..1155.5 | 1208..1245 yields 1.17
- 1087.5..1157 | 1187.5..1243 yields 1.04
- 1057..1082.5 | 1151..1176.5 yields 0.80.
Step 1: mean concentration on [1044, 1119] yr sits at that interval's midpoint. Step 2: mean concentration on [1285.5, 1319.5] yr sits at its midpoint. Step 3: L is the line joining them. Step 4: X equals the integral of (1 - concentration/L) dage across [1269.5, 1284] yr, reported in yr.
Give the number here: -0.4 yr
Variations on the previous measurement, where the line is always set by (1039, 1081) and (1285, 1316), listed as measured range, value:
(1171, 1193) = 2.21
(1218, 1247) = 0.28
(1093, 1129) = 1.66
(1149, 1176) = 5.03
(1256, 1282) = 0.19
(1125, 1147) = 2.97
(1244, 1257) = 0.20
